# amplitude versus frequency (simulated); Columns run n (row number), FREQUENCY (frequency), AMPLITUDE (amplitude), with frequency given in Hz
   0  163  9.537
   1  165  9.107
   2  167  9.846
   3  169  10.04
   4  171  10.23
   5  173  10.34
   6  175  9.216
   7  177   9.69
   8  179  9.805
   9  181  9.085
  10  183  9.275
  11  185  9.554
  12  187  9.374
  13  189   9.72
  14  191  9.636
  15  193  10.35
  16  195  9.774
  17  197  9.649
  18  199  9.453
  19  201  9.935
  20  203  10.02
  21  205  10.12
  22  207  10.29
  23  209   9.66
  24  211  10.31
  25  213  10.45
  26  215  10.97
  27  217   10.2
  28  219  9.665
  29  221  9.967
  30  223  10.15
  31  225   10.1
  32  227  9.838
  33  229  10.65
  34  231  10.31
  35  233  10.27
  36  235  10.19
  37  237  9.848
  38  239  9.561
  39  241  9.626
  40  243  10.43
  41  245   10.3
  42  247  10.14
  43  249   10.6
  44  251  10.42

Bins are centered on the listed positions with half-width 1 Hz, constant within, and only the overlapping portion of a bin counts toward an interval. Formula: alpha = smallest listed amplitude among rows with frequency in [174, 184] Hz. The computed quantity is 9.085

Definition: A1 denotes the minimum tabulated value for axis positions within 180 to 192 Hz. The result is 9.085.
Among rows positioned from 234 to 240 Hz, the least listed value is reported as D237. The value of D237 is 9.561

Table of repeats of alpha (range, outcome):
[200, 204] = 9.935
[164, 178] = 9.107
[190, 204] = 9.453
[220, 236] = 9.838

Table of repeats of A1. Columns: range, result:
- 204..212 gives 9.66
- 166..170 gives 9.846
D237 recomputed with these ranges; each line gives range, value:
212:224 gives 9.665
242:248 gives 10.14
